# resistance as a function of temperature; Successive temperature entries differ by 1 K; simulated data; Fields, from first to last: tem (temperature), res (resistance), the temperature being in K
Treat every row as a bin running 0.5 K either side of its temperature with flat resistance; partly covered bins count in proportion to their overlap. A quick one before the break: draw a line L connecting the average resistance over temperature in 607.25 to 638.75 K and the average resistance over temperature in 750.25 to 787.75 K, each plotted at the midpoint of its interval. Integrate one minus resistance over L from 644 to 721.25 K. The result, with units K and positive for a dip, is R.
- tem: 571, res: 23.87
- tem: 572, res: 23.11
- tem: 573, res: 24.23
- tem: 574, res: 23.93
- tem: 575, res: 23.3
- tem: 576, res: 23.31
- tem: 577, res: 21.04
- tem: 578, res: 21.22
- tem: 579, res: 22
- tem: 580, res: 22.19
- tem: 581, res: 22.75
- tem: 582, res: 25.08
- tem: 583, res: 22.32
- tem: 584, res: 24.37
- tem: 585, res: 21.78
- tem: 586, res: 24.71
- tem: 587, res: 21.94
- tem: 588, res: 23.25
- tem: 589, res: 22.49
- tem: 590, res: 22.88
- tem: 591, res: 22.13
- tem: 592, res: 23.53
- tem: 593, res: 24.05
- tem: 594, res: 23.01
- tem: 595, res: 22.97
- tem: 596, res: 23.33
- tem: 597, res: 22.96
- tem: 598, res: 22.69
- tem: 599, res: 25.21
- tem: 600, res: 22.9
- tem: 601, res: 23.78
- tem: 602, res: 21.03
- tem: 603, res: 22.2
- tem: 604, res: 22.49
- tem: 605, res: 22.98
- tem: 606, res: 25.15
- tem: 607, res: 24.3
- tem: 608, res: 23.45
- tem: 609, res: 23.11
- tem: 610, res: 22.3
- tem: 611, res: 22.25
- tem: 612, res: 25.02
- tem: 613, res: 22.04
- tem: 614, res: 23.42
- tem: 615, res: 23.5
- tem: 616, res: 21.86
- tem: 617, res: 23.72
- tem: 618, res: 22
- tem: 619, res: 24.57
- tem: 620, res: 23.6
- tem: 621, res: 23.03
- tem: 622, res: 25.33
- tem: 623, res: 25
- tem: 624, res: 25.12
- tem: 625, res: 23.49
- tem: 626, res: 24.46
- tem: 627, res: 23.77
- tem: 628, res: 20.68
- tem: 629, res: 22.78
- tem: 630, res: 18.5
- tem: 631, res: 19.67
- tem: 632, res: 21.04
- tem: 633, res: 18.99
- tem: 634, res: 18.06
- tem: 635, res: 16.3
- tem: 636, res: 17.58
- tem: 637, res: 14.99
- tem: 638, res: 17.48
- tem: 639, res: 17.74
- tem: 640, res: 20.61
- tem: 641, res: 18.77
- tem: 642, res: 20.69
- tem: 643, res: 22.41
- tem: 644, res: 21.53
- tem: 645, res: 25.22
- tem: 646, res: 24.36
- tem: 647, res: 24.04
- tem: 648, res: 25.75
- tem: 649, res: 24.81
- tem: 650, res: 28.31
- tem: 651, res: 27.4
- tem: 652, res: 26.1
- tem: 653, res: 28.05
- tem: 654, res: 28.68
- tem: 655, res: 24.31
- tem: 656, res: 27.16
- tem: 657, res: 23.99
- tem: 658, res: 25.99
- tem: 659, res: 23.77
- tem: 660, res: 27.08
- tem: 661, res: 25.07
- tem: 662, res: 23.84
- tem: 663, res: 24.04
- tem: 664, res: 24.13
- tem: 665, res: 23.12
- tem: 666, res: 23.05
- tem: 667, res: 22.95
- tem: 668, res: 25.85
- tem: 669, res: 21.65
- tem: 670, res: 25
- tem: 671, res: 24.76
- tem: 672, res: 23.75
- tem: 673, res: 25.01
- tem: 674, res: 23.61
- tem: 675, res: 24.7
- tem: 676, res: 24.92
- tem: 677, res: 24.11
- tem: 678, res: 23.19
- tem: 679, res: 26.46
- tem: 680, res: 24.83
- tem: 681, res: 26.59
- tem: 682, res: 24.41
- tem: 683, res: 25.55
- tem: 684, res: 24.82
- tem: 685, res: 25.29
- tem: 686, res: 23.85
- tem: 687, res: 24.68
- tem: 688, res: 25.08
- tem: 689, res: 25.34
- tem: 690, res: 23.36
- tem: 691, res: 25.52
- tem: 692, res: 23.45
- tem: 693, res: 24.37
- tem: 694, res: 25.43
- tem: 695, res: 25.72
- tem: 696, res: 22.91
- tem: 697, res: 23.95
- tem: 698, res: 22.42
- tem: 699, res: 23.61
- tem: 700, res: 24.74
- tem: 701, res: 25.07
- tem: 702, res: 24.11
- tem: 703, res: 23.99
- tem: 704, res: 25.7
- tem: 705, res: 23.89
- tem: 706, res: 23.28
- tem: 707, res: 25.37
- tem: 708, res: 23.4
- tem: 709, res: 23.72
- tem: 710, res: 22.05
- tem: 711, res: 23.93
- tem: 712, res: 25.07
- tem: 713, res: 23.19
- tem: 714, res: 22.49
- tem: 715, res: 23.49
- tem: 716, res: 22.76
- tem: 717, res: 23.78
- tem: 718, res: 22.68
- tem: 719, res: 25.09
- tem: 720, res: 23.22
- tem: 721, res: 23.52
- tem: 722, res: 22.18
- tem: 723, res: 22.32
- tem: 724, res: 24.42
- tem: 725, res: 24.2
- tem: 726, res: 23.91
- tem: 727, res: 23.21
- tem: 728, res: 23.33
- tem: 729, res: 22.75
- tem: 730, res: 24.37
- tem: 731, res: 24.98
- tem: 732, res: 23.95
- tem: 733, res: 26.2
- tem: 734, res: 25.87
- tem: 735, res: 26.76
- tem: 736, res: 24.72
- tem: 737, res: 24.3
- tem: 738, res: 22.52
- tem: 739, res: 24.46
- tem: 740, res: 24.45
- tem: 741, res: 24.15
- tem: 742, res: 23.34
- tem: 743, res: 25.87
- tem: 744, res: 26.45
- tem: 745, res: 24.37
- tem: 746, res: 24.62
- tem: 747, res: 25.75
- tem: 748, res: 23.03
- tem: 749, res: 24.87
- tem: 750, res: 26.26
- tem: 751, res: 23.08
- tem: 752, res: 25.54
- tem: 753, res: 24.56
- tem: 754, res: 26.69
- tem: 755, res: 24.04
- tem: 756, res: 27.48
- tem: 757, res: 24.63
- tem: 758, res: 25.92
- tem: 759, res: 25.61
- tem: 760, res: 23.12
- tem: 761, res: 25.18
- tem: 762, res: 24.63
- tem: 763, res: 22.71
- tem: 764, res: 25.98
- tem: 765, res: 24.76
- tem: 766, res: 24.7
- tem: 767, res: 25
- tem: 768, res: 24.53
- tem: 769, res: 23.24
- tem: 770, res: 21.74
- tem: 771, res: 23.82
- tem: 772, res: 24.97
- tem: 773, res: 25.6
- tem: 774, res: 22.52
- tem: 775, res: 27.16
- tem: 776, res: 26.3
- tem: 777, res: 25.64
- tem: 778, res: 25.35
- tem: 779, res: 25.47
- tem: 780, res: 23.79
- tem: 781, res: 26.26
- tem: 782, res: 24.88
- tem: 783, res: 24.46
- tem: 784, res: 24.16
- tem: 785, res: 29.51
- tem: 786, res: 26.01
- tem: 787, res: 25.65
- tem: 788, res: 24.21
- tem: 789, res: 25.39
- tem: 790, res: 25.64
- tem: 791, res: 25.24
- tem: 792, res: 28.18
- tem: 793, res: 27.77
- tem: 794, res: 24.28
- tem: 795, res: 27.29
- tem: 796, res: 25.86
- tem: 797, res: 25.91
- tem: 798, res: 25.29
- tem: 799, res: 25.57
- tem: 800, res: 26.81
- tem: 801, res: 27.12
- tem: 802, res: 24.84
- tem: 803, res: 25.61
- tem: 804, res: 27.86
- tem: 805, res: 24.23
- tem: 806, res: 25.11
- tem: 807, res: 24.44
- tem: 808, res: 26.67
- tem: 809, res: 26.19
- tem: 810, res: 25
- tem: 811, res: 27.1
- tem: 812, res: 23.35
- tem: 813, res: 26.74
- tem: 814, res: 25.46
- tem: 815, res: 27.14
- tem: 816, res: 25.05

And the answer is -4.8 K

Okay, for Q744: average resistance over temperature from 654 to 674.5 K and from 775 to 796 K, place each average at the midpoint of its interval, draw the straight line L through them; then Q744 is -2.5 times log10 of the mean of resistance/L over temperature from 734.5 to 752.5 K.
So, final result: 0.03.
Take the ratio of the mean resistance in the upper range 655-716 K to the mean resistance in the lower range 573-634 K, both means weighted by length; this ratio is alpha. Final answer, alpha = 1.06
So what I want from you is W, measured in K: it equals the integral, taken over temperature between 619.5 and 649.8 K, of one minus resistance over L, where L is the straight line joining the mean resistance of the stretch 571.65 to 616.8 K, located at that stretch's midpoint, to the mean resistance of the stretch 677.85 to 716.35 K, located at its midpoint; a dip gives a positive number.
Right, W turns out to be 2.5 K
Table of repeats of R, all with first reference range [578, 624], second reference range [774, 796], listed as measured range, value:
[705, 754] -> 1.7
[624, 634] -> 0.9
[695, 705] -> 0.2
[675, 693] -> -0.3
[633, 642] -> 2.2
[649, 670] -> -1.0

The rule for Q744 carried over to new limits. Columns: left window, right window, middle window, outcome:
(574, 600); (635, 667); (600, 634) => 0.02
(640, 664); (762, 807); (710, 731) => 0.07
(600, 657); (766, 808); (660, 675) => -0.03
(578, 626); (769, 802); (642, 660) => -0.06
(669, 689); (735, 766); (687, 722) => 0.03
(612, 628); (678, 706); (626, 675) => 0.05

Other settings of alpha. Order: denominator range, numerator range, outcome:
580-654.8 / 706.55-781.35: 1.07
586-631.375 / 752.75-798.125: 1.09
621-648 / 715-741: 1.13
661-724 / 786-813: 1.07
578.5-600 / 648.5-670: 1.09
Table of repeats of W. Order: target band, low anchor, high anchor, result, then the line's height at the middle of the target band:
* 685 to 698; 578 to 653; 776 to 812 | -0.24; 24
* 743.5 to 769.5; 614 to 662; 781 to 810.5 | 0.25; 25.1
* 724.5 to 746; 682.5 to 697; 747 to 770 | 0.20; 24.7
